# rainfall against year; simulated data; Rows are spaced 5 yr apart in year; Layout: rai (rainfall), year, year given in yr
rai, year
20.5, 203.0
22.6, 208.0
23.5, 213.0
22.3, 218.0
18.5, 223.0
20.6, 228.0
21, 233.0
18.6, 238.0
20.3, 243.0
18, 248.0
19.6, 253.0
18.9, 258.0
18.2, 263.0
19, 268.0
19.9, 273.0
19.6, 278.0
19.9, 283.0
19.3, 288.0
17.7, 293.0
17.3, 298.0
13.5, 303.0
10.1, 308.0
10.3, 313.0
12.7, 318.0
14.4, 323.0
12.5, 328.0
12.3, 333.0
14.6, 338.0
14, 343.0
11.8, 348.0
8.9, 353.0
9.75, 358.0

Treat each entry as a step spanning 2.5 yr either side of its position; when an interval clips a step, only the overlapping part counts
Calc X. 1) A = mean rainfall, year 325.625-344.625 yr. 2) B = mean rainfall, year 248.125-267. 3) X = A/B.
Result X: 0.7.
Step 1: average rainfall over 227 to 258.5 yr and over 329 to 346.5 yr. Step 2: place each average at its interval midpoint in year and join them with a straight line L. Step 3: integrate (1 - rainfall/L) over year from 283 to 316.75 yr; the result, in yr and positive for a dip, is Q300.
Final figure 2.1 yr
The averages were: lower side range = 19.6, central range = 15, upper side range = 13.4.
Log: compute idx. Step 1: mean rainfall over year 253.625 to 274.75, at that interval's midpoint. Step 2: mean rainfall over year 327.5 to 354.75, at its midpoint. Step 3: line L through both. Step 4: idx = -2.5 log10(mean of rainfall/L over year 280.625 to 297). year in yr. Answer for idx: -0.12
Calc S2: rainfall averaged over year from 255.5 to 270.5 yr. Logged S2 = 18.7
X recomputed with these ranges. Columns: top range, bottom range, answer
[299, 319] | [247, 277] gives 0.63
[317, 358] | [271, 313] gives 0.75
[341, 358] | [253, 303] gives 0.60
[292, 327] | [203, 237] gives 0.64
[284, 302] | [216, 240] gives 0.88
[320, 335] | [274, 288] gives 0.66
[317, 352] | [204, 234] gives 0.61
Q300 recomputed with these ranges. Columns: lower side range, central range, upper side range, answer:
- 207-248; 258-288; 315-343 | -3.36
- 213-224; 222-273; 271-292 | 2.97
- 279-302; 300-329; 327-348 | 6.11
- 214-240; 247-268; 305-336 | -1.27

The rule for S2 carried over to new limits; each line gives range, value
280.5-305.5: 17.5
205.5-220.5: 22.8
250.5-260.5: 19.2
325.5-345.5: 13.3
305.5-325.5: 11.9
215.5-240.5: 20.2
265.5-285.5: 19.6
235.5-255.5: 19.1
